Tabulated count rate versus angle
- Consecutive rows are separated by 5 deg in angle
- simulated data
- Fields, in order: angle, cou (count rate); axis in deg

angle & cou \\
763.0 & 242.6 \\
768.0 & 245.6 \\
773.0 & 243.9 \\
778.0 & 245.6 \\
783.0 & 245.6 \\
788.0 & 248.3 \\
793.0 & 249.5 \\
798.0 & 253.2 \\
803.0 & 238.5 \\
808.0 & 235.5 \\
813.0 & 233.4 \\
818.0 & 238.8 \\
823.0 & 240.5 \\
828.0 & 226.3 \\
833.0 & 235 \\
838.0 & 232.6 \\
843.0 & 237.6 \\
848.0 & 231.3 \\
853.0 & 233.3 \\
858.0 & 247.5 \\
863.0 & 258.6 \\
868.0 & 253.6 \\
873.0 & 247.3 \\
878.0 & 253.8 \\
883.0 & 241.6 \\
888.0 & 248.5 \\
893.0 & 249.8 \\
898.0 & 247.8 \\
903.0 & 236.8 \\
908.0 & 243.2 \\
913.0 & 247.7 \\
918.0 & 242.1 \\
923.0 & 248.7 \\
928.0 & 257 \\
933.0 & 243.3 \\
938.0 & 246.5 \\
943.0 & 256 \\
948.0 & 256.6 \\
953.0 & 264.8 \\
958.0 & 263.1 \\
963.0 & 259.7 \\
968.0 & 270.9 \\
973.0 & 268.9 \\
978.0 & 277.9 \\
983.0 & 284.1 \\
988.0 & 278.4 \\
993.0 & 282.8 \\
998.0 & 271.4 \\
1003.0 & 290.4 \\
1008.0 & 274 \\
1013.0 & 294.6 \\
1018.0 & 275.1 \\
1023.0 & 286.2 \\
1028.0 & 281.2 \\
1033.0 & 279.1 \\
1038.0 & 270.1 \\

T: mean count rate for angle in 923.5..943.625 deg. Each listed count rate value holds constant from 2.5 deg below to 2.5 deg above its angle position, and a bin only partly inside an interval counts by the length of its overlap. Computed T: 250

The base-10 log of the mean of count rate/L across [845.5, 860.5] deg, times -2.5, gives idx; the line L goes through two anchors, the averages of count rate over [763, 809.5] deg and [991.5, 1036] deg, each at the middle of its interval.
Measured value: 0.081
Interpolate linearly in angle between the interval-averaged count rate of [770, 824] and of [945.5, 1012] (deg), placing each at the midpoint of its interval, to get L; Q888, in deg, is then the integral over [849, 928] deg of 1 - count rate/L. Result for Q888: 3.49 deg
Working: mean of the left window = 243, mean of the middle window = 247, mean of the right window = 273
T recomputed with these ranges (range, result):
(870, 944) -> 247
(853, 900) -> 249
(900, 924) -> 243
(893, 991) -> 257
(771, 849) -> 240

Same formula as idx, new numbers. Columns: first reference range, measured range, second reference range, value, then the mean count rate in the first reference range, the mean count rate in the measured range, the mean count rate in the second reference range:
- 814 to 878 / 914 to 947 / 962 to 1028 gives 0.05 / 241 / 249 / 279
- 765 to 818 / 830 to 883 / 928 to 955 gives 0.02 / 244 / 243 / 254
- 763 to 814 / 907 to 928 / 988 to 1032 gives 0.08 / 244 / 247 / 282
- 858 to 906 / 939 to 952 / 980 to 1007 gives 0.05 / 249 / 256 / 281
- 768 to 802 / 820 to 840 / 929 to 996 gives 0.08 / 247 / 234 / 265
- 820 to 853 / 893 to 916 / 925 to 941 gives 0.00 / 234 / 244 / 249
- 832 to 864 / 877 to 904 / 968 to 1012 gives 0.02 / 239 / 247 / 279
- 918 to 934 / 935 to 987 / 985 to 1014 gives 0.00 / 249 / 265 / 281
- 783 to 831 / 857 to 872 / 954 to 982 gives -0.01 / 241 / 253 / 269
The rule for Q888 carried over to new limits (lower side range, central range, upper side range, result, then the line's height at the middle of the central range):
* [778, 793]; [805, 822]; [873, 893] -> 0.8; 247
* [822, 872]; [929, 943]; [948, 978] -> 0.6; 260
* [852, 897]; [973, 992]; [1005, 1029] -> -0.3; 274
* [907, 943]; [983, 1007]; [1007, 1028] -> -0.6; 274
